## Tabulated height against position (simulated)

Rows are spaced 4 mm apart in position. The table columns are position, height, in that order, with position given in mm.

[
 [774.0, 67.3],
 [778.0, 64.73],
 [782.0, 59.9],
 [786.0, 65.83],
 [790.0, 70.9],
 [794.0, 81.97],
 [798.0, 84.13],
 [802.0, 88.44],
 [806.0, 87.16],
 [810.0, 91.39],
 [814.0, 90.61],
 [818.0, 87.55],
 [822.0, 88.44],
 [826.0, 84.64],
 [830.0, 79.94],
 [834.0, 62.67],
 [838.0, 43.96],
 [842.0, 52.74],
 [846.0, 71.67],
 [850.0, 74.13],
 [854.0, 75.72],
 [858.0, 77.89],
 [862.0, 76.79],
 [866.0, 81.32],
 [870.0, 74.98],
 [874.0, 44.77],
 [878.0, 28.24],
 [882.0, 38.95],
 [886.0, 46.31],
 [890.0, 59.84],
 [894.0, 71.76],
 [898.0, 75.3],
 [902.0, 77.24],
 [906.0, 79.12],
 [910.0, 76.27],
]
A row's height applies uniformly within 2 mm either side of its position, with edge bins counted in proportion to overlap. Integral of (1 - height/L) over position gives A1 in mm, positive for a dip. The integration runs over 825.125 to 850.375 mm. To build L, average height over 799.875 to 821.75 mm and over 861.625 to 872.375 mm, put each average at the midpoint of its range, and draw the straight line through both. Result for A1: 5.2 mm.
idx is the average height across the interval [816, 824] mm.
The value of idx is 88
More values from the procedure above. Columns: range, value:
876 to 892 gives 43.3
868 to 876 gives 59.9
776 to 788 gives 63.5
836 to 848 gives 56.1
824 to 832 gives 82.3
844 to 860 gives 74.9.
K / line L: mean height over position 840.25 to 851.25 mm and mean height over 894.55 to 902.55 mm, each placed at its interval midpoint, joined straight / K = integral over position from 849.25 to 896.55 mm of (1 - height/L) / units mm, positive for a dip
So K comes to 5.32 mm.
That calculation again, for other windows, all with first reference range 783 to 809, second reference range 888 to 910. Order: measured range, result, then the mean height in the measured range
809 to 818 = -1.36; 90.2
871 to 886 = 6.72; 41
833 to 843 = 3.20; 52.2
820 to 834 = -0.68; 81.2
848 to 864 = -0.10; 76.1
